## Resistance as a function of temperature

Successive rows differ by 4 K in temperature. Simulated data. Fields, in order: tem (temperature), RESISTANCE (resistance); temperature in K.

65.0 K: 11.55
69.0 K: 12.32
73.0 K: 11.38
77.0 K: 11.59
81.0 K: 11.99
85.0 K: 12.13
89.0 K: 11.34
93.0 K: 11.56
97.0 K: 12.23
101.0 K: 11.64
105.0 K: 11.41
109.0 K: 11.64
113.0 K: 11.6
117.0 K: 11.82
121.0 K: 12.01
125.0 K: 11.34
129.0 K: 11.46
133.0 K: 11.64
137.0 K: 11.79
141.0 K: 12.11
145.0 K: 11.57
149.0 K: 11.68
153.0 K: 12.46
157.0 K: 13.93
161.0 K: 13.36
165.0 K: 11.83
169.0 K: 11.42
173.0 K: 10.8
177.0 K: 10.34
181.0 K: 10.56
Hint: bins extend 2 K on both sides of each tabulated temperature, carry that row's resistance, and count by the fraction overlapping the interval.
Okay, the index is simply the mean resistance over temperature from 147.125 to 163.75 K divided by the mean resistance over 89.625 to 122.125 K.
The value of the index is 1.09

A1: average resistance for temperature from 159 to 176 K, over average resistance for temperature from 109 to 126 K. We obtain 1.00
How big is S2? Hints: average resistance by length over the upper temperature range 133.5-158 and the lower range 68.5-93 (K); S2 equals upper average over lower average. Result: 1.0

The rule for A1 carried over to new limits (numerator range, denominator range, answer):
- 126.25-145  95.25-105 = 0.99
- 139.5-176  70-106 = 1.03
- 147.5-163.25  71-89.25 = 1.10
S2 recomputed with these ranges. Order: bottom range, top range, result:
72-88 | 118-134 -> 0.99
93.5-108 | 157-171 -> 1.06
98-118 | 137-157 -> 1.04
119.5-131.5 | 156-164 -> 1.15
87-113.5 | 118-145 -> 1.01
